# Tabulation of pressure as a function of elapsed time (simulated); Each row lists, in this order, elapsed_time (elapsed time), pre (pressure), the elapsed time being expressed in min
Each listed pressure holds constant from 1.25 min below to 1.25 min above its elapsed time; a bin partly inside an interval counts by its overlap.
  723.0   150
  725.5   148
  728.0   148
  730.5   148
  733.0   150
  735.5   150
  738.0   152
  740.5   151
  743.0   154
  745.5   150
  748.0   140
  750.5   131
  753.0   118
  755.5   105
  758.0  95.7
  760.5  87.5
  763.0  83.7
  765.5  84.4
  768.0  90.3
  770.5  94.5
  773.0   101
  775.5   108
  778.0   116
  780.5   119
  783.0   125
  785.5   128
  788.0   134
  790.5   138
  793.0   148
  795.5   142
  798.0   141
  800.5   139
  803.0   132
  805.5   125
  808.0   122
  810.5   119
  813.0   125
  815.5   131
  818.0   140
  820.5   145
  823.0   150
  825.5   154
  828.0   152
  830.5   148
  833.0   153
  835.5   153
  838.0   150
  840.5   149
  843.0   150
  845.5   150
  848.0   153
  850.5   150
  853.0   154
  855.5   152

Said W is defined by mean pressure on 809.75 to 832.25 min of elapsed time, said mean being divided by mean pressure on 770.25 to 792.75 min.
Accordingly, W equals 1.17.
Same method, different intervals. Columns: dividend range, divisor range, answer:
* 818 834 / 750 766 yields 1.49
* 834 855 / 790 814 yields 1.14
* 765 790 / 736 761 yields 0.86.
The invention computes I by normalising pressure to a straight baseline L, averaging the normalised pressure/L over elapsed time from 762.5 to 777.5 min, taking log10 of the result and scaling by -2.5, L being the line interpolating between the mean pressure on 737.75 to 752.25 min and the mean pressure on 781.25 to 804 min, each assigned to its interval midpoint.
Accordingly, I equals 0.42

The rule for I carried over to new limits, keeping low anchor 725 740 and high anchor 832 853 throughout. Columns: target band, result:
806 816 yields 0.21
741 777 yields 0.32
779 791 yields 0.17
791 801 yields 0.06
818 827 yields 0.02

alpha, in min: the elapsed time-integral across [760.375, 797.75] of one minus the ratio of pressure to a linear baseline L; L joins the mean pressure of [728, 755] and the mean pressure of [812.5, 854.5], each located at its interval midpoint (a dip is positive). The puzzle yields 7.9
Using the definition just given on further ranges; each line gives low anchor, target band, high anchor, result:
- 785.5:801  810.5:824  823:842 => 0.96 min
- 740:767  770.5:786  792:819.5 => 1.35 min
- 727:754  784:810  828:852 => 2.44 min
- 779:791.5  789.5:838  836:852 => -0.35 min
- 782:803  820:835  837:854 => -0.48 min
